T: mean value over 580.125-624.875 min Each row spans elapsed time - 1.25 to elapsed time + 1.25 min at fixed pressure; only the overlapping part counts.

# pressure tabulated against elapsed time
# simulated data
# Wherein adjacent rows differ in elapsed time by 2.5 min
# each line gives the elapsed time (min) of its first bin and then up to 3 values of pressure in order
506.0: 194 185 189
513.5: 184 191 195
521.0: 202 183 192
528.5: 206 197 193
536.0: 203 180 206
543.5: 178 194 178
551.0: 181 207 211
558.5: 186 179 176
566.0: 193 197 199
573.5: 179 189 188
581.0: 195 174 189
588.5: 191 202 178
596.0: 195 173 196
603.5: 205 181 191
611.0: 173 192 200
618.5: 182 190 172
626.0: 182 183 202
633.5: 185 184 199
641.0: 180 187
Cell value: 188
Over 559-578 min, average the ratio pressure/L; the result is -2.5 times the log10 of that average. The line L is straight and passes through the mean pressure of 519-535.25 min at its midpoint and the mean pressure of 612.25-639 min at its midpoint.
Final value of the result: 0.03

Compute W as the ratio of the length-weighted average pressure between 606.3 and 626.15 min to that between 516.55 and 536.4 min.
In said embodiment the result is 0.95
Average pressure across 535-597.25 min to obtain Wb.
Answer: 190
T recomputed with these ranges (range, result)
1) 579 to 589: 187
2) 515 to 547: 194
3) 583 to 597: 189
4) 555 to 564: 188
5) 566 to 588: 189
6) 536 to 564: 190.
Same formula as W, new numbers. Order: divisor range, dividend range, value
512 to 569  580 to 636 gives 0.98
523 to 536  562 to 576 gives 0.96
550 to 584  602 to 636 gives 0.99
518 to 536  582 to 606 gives 0.96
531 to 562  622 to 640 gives 0.97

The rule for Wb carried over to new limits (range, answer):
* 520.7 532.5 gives 195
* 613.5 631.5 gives 187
